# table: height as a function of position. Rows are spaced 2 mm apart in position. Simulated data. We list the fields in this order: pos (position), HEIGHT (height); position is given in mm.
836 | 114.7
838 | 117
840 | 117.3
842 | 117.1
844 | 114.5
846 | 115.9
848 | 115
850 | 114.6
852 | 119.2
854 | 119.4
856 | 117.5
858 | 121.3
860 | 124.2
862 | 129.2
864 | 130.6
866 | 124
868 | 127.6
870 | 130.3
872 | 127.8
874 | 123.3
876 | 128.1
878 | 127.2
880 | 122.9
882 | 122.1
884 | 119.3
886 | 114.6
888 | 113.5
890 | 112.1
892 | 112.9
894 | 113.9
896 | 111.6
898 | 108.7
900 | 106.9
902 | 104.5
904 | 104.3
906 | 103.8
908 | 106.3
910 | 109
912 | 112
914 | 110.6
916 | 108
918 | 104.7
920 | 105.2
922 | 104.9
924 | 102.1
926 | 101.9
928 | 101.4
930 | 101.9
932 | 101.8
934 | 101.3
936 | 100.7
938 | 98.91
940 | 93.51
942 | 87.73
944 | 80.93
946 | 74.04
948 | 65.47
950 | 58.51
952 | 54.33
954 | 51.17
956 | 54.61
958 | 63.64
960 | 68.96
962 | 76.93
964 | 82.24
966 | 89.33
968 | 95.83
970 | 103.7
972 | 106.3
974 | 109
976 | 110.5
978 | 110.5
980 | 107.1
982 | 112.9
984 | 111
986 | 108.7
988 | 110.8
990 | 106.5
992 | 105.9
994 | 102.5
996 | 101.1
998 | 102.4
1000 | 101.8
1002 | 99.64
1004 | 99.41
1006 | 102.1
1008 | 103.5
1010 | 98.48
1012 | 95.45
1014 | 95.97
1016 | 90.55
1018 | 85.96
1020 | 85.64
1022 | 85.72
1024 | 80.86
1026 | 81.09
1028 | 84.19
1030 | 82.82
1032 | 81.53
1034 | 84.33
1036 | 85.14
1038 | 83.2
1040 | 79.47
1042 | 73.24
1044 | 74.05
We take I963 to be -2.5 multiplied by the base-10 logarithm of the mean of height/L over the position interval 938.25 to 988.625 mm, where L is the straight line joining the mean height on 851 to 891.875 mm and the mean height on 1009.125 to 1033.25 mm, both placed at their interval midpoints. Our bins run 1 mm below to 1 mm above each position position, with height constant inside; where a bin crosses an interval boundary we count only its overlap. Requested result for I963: 0.15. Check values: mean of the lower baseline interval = 122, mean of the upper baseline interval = 87.3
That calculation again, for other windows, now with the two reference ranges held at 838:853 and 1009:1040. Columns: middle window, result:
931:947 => 0.09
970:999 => -0.15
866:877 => -0.14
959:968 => 0.19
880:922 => -0.03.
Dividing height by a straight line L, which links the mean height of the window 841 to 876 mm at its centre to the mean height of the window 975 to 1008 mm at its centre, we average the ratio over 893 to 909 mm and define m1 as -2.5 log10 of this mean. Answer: 0.09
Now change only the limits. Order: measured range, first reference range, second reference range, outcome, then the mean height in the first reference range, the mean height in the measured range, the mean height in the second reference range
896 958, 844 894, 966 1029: 0.19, 121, 93.8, 99.7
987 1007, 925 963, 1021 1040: -0.25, 80.9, 103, 83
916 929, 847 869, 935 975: -0.10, 122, 104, 80.8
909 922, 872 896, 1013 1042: 0.03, 119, 108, 84.4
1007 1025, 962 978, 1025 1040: -0.05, 98.8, 91.3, 82.9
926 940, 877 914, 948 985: -0.02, 112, 101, 86.4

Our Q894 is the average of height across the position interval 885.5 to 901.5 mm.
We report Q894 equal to 111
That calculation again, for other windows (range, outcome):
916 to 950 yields 94.7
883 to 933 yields 108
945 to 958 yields 60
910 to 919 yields 109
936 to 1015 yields 92.4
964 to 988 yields 105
